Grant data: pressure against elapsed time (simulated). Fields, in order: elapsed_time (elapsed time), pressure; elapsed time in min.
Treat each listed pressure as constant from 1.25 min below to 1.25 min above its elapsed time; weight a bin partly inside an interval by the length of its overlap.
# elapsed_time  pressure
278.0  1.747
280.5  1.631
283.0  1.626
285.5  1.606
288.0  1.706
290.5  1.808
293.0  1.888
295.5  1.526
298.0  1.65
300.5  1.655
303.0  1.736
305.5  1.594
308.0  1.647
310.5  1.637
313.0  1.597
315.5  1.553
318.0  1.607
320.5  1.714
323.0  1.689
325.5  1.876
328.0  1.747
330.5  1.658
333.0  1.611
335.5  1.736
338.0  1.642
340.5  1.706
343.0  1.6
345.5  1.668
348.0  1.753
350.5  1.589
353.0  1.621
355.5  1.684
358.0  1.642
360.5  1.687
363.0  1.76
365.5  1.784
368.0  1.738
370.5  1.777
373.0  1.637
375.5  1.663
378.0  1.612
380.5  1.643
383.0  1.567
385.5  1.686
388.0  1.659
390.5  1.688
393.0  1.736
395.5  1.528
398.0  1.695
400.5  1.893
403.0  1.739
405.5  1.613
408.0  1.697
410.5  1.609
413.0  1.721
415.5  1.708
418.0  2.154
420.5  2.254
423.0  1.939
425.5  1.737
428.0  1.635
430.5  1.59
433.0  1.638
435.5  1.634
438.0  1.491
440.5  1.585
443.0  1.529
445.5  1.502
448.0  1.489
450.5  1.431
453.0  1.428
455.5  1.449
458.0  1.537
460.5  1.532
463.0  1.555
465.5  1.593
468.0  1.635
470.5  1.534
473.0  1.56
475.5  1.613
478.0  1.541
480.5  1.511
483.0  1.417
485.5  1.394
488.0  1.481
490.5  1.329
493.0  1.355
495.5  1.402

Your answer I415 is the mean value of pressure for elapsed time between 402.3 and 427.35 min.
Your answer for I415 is 1.81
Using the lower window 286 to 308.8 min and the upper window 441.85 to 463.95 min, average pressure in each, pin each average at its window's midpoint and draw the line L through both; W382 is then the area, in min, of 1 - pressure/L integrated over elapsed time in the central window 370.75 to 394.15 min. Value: -1.2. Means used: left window 1.69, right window 1.49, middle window 1.66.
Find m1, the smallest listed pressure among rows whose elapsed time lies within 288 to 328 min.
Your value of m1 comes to 1.526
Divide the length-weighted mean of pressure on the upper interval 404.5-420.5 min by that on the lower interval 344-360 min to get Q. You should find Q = 1.08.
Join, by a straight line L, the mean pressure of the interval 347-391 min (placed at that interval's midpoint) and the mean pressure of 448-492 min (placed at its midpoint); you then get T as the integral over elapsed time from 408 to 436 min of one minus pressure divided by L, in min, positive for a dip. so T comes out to -3.5 min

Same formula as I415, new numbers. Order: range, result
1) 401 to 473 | 1.64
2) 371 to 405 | 1.67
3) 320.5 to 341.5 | 1.71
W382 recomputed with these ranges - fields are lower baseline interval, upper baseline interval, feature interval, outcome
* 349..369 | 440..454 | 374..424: -4.5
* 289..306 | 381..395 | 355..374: -0.5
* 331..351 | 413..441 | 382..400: 0.6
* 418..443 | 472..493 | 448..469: 1.0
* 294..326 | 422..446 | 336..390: -1.1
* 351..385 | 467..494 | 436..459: 0.7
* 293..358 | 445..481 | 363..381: -0.9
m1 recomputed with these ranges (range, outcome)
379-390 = 1.567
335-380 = 1.589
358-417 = 1.528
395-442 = 1.491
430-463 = 1.428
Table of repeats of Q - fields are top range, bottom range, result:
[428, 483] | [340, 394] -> 0.92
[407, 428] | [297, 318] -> 1.13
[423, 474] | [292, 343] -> 0.94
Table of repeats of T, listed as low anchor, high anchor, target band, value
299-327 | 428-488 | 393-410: -1.2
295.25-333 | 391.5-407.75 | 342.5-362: 0.2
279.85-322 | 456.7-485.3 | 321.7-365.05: -1.6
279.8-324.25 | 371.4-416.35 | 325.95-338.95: -0.2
